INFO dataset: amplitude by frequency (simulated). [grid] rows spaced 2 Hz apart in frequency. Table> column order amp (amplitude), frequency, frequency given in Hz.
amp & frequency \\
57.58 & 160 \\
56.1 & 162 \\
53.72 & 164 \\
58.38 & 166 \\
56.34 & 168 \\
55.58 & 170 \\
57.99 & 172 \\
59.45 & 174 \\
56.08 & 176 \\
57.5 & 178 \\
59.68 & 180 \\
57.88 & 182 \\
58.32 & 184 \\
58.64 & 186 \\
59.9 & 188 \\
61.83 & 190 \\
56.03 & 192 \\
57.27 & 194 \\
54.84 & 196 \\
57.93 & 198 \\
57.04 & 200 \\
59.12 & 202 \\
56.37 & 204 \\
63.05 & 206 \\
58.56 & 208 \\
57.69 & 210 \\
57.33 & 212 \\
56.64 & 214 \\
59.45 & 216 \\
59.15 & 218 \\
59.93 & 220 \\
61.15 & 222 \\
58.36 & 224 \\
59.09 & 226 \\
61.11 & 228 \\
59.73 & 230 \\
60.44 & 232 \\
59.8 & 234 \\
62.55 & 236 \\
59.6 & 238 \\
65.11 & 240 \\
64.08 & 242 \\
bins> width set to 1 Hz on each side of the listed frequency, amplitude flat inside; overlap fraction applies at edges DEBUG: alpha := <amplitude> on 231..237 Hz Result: 60.9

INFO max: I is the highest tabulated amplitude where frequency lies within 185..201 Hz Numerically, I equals 61.83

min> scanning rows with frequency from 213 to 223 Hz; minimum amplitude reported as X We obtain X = 56.64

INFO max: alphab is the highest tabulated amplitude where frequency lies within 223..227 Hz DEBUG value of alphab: 59.09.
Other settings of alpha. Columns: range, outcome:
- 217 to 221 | 59.5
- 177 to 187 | 58.4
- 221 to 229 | 59.9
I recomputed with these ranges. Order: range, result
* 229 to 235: 60.44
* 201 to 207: 63.05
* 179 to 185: 59.68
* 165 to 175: 59.45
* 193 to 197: 57.27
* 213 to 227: 61.15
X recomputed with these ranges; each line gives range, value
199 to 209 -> 56.37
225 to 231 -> 59.09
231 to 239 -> 59.6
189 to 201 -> 54.84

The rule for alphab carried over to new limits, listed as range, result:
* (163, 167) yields 58.38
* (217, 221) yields 59.93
